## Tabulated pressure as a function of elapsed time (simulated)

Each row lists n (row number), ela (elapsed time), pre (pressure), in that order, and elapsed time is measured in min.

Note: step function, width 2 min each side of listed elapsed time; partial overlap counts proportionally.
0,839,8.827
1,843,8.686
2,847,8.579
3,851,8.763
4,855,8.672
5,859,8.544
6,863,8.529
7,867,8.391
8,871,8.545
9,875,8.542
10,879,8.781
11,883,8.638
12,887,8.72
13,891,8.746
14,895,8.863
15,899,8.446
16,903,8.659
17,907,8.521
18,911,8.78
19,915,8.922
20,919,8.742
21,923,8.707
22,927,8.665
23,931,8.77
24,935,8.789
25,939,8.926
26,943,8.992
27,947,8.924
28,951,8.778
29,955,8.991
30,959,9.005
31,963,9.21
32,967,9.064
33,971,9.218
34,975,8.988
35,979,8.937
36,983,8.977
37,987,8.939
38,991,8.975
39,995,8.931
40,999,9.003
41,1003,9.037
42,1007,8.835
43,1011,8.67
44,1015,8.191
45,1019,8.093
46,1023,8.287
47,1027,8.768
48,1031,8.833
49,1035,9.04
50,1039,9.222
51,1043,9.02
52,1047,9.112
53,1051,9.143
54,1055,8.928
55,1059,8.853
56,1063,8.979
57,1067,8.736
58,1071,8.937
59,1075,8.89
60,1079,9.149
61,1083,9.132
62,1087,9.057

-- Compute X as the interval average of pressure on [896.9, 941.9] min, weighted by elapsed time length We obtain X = 8.73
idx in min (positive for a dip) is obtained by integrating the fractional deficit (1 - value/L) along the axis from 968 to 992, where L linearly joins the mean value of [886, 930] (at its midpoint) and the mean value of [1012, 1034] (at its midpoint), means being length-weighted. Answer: -1.3 min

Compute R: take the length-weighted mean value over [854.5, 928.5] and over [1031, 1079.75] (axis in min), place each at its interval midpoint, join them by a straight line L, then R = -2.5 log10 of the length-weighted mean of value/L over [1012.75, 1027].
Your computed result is 0.081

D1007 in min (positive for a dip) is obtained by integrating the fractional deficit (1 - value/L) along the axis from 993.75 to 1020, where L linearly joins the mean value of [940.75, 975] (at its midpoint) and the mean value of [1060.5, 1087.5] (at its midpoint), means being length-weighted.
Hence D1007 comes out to 0.9 min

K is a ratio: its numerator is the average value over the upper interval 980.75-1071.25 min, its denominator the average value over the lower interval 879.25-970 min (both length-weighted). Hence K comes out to 1.0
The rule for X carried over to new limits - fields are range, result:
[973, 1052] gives 8.85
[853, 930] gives 8.65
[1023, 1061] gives 8.95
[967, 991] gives 9.01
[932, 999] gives 8.98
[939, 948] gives 8.95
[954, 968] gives 9.07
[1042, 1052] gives 9.09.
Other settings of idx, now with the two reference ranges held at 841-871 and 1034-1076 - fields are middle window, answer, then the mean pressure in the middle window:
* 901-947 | -0.3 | 8.78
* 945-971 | -0.6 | 9.01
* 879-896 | -0.2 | 8.74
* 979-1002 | -0.3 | 8.97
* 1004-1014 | 0.2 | 8.72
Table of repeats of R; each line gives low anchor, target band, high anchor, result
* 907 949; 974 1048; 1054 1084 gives 0.01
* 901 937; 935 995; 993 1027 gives -0.04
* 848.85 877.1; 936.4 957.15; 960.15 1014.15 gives -0.01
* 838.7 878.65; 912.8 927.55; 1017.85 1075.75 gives -0.01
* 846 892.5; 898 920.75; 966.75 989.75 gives 0.01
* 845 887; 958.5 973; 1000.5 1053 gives -0.05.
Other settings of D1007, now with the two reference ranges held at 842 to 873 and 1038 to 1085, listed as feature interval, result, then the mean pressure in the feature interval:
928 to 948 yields -0.3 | 8.87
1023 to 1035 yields 0.2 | 8.75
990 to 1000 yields -0.1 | 8.97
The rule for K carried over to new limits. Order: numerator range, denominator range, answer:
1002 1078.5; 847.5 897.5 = 1.02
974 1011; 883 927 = 1.03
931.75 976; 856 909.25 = 1.04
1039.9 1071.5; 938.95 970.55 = 1.00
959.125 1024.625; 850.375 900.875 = 1.03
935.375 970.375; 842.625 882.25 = 1.04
